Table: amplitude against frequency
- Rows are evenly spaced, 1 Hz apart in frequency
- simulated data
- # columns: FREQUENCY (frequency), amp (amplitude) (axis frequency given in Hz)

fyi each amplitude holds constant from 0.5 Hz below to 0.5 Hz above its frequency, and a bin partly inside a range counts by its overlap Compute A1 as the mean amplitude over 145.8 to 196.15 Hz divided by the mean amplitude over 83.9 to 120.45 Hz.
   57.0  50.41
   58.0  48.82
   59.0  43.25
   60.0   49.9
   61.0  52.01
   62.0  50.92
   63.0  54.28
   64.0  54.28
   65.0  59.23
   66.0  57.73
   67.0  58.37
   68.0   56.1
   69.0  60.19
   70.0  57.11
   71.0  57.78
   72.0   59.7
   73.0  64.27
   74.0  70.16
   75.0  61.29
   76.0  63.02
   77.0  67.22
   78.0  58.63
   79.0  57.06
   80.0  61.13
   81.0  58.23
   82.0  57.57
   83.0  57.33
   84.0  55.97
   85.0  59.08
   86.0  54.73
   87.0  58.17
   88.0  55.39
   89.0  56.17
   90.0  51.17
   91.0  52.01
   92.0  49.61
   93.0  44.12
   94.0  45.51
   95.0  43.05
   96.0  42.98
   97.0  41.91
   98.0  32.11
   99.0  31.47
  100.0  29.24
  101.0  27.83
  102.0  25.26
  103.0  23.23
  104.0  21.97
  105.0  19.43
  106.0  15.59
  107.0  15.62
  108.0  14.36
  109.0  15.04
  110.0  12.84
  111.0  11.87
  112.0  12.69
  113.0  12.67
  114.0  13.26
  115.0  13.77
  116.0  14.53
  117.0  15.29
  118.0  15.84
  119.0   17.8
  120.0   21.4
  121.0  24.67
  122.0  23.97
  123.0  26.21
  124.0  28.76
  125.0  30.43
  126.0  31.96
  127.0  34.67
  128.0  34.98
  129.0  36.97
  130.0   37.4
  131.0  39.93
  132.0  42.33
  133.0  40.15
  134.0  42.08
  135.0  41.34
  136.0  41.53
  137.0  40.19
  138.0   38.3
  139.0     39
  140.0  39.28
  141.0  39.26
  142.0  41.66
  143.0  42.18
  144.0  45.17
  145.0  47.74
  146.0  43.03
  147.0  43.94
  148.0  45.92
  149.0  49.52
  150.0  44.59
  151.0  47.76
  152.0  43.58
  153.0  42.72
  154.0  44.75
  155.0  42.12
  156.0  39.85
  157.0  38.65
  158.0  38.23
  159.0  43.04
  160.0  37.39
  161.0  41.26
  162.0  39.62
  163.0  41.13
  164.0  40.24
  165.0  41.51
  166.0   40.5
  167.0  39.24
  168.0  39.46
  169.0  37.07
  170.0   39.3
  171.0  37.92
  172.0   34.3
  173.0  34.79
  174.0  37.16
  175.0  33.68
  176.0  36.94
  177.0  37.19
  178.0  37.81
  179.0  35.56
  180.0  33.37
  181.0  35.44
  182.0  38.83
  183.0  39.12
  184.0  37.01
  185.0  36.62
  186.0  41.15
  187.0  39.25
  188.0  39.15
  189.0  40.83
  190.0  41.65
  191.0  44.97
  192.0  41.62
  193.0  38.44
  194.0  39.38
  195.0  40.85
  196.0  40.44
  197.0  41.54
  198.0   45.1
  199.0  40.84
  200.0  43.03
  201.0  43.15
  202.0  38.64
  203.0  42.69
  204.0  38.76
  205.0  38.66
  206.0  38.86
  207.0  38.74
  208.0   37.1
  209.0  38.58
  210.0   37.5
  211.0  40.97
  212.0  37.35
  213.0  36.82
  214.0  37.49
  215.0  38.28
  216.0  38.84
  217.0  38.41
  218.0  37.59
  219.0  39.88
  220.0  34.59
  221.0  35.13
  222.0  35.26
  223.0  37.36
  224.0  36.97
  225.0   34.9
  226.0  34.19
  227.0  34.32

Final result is 1.30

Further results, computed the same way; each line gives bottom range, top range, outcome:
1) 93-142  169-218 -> 1.36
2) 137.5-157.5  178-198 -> 0.92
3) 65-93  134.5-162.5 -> 0.73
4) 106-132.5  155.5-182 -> 1.66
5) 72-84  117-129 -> 0.43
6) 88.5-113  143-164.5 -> 1.42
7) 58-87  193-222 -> 0.68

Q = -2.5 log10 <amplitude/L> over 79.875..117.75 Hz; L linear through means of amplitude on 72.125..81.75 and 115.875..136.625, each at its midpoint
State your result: 0.43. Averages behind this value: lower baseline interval 62.1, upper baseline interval 30.9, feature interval 34.4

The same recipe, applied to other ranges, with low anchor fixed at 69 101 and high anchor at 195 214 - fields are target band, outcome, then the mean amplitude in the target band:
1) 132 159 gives 0.096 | 42.4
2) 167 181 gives 0.182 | 36.6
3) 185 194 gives 0.026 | 40.6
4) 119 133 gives 0.463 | 31.6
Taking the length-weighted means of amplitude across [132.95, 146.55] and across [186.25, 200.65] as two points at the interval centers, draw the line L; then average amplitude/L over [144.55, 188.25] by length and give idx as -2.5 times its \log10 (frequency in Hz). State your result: 0.04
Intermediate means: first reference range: 41.5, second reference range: 41.2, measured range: 39.9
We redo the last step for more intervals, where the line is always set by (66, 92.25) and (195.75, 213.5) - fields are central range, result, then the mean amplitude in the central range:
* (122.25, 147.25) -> 0.28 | 38.5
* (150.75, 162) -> 0.14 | 41.5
